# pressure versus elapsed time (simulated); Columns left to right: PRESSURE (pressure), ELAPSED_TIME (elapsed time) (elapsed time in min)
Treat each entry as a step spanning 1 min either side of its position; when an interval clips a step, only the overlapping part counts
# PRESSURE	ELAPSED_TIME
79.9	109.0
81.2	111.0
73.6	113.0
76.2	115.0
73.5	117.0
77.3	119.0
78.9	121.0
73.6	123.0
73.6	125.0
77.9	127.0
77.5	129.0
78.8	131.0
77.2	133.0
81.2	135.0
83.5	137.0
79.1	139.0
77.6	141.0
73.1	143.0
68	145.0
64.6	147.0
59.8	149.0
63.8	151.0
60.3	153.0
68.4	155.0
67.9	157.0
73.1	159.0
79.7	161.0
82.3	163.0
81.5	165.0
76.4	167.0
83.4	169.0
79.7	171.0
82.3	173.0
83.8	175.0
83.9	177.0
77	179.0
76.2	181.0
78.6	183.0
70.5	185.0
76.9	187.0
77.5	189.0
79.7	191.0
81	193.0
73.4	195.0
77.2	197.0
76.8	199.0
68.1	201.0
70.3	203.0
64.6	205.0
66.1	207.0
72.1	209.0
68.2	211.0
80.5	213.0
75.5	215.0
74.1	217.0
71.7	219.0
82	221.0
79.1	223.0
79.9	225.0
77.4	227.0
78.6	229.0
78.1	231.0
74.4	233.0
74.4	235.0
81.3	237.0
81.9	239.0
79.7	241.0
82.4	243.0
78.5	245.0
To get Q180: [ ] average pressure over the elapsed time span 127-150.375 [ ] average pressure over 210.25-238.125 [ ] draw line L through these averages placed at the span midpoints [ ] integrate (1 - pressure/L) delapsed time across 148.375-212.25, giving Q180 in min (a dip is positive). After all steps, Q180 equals 1.0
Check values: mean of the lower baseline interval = 74.6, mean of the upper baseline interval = 76.9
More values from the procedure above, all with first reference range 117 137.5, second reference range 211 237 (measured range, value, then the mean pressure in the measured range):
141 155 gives 2.06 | 66.1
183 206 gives 0.83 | 74.4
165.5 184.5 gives -0.65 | 79.9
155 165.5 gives 0.20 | 75.9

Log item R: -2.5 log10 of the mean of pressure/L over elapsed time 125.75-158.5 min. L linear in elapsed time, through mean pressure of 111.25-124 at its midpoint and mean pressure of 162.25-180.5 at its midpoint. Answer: 0.082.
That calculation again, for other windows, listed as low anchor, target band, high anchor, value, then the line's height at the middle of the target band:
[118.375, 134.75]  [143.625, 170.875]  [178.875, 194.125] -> 0.08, 77.1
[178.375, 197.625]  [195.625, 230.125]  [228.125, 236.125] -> 0.03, 76.6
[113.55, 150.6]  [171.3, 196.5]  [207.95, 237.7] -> -0.04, 75.8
